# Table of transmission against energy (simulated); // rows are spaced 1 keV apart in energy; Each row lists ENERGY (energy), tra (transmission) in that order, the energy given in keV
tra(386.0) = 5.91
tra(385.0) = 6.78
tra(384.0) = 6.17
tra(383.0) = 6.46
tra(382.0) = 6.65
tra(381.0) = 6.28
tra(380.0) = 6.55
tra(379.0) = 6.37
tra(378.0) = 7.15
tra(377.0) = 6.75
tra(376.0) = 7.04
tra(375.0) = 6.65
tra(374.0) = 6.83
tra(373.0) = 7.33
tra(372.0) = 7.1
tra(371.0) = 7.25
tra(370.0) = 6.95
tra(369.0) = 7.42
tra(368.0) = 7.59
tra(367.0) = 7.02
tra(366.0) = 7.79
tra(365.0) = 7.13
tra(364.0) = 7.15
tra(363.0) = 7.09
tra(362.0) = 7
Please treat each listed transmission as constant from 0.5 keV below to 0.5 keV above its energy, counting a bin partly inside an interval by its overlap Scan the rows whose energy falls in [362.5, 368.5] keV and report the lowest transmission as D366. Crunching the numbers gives 7.02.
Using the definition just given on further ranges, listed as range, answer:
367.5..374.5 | 6.83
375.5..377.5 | 6.75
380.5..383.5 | 6.28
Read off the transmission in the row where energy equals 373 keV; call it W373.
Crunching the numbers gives 7.33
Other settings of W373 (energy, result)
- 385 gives 6.78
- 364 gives 7.15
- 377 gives 6.75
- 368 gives 7.59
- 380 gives 6.55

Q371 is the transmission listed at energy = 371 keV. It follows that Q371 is 7.25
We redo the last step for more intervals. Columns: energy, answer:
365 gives 7.13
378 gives 7.15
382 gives 6.65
